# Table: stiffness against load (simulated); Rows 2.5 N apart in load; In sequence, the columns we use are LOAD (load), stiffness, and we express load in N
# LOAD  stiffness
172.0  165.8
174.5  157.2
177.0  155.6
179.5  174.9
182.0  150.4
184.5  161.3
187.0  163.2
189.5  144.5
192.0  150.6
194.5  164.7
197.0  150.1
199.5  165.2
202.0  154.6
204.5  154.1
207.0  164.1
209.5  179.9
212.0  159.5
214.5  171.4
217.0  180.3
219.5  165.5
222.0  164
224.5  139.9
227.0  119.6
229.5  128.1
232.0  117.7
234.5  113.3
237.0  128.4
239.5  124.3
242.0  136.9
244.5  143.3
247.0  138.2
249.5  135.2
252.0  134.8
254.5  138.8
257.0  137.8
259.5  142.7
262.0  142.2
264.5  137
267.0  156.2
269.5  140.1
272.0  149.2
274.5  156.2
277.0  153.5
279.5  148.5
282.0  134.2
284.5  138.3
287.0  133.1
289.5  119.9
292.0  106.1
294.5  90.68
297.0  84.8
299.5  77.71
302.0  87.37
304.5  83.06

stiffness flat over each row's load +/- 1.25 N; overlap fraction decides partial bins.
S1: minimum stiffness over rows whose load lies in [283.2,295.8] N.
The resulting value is 90.68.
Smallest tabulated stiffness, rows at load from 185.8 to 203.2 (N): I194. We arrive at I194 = 144.5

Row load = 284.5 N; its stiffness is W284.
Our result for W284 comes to 138.3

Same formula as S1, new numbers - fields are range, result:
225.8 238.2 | 113.3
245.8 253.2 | 134.8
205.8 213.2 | 159.5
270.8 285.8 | 134.2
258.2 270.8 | 137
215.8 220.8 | 165.5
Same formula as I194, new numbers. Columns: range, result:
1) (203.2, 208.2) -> 154.1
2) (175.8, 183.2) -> 150.4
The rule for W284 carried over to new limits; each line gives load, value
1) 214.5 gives 171.4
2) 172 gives 165.8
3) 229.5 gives 128.1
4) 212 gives 159.5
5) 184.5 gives 161.3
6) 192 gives 150.6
